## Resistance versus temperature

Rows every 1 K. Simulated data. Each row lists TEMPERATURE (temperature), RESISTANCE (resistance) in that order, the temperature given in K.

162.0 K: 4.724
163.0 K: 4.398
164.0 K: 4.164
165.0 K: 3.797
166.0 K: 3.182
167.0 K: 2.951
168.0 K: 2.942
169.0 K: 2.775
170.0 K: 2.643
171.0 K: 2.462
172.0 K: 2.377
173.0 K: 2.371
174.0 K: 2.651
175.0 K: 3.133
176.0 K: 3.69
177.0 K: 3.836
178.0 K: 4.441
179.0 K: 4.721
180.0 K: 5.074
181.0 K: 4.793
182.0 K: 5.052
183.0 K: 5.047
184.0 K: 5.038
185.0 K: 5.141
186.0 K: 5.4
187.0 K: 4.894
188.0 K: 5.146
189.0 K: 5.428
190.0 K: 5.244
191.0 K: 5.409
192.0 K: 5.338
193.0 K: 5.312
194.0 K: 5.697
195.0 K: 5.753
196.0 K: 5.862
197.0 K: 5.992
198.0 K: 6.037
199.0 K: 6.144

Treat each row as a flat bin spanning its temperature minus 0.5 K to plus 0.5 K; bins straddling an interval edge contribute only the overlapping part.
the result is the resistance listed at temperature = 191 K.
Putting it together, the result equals 5.409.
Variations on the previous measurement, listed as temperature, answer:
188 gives 5.146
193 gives 5.312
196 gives 5.862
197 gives 5.992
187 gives 4.894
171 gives 2.462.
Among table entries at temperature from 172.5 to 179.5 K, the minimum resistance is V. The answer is 2.371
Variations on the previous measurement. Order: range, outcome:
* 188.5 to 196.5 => 5.244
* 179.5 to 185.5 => 4.793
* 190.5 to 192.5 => 5.338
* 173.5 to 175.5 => 2.651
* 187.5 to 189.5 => 5.146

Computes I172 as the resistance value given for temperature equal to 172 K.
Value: 2.377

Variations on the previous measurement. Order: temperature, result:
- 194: 5.697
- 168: 2.942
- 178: 4.441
